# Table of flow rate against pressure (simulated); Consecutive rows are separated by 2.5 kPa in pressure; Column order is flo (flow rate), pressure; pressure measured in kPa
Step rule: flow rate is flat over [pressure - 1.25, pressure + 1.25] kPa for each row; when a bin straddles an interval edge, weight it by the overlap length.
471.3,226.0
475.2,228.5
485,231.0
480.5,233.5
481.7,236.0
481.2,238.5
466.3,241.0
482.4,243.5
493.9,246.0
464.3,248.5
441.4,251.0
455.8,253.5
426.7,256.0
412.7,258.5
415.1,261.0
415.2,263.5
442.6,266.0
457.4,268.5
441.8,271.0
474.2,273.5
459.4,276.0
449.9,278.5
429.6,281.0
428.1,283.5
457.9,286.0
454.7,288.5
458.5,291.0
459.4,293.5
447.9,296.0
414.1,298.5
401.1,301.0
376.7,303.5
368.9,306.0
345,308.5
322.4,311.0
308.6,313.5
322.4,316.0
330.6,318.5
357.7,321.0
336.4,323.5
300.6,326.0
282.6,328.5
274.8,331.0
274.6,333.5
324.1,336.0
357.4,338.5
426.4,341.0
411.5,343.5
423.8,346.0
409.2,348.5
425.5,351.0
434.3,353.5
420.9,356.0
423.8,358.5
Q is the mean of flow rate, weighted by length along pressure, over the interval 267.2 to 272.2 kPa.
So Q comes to 450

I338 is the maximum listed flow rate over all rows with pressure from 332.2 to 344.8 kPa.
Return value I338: 426.4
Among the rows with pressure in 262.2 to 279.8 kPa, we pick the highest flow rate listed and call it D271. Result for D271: 474.2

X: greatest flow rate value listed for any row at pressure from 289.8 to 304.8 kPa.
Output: 459.4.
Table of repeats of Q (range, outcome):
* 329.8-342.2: 331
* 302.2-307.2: 373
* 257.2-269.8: 429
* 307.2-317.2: 325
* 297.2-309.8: 381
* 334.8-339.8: 342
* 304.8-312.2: 345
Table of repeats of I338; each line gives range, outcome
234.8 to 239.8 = 481.7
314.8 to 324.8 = 357.7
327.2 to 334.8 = 282.6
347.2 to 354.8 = 434.3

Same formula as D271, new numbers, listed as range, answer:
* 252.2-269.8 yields 457.4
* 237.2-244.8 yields 482.4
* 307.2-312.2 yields 345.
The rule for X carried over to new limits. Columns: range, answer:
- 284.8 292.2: 458.5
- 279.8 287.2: 457.9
